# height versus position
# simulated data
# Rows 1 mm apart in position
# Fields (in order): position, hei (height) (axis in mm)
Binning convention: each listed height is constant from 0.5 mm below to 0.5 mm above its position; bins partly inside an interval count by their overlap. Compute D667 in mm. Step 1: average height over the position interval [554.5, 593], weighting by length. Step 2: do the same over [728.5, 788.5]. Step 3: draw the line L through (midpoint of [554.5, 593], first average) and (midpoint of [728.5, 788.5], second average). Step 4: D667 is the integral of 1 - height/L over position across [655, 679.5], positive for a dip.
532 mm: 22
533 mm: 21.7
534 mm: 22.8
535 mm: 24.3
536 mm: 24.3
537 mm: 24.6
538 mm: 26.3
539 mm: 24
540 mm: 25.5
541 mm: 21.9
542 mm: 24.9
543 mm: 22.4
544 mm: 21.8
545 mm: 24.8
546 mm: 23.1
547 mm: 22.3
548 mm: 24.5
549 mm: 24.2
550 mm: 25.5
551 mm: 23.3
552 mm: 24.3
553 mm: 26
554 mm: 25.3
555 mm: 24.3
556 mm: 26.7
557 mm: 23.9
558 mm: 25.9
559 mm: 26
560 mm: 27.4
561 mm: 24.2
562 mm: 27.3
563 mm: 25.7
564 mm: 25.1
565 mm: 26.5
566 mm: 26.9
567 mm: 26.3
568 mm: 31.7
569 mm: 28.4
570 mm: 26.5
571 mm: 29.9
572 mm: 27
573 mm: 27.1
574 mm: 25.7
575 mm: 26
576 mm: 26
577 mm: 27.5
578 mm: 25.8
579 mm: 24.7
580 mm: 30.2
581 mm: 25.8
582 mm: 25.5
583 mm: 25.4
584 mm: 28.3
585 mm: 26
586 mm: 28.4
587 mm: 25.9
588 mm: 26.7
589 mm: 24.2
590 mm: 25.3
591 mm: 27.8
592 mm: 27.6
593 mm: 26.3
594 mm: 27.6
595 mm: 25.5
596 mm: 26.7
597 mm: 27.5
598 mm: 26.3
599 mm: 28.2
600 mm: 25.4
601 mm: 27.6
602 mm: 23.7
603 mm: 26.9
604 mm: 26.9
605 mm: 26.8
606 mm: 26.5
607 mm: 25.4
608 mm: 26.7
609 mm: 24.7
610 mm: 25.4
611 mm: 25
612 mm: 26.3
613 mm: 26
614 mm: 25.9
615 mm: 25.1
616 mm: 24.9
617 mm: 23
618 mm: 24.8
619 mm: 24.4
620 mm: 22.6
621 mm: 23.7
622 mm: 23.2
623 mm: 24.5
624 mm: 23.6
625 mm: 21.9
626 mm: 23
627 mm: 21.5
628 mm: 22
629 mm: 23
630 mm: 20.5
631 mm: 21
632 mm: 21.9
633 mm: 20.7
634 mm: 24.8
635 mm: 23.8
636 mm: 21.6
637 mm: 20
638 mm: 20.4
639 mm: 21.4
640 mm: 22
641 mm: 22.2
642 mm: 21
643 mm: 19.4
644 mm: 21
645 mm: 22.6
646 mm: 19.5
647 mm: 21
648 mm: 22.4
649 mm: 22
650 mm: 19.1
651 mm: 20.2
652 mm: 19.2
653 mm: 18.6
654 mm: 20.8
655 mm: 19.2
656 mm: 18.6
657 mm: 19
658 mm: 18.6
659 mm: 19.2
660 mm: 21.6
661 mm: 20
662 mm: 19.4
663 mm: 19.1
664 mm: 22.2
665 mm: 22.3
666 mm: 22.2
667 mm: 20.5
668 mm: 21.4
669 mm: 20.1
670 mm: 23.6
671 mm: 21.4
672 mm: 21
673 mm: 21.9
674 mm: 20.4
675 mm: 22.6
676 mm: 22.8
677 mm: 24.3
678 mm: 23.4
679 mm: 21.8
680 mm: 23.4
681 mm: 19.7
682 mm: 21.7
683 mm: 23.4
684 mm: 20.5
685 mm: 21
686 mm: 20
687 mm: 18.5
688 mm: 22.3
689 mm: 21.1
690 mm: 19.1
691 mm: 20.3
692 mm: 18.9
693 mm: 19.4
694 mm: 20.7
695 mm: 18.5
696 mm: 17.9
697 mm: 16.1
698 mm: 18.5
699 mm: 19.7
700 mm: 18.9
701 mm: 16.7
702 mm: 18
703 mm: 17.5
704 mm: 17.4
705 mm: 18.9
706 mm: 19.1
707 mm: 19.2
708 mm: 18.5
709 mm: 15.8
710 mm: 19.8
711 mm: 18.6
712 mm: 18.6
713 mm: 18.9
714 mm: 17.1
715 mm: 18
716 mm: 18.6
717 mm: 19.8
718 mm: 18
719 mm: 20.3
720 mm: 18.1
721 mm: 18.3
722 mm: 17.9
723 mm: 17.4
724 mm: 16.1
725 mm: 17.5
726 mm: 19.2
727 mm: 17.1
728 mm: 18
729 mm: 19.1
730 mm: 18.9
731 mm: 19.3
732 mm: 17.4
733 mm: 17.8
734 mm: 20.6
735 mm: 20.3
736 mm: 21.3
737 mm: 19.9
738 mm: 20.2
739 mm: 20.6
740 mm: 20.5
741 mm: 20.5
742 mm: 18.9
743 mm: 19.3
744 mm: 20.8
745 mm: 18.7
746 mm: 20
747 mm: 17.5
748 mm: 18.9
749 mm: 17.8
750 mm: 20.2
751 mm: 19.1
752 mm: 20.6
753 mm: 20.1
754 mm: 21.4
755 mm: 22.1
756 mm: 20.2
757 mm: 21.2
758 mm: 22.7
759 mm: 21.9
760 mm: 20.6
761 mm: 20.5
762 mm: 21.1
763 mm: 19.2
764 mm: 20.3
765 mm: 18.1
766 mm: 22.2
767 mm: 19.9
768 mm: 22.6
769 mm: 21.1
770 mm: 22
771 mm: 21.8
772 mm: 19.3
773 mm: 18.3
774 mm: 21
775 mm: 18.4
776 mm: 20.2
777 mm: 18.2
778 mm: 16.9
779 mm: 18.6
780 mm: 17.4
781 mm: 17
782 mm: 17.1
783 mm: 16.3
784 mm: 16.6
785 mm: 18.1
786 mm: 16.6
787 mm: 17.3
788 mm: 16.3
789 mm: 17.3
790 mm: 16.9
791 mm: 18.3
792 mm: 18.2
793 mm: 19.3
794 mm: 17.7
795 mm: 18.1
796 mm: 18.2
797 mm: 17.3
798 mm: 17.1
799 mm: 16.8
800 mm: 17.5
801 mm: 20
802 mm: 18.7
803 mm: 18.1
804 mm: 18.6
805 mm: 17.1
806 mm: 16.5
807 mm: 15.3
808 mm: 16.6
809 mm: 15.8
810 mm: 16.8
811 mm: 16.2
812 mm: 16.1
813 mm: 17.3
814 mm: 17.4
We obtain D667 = 2.0 mm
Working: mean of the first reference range 26.6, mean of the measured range 21.1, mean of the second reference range 19.5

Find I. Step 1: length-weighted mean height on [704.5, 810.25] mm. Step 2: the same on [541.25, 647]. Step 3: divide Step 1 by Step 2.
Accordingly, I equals 0.76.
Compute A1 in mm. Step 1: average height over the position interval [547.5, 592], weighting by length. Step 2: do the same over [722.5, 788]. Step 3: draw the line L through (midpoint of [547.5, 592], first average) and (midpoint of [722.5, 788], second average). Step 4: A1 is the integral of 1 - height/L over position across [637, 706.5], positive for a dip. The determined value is 6.4 mm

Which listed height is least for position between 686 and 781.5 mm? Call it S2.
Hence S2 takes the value 15.8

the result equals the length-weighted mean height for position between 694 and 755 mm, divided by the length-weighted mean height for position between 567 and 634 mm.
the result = 0.74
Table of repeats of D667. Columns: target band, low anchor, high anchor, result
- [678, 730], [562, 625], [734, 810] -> 6.5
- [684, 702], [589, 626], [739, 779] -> 2.6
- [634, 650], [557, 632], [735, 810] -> 1.7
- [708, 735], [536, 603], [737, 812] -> 3.0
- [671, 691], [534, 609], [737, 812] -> 0.6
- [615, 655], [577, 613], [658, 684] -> 3.3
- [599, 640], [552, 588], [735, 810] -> 1.3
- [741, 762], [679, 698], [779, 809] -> -1.8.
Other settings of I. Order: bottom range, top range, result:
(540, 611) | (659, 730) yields 0.76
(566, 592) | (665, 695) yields 0.79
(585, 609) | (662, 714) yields 0.76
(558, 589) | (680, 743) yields 0.71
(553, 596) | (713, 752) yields 0.71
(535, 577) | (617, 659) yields 0.84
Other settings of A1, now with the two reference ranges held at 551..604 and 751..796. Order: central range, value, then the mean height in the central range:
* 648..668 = 2.8 mm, 20.2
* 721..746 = 2.0 mm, 19.1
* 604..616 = -0.3 mm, 25.8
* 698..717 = 2.9 mm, 18.3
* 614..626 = 0.5 mm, 23.8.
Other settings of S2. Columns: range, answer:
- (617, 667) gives 18.6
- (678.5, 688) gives 18.5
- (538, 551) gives 21.8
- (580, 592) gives 24.2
